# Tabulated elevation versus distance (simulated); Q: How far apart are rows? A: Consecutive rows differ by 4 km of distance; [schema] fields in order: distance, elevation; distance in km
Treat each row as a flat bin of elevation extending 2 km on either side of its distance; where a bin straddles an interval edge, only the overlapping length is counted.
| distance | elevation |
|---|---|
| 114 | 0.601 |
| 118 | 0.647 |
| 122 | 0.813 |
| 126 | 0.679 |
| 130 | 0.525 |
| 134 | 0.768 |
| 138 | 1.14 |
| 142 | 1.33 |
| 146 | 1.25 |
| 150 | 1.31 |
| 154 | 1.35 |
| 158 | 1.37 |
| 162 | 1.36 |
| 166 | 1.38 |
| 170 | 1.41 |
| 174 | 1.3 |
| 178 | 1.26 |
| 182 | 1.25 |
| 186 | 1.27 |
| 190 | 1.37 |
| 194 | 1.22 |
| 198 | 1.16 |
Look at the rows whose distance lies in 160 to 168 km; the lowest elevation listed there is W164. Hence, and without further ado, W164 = 1.36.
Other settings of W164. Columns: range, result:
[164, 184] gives 1.25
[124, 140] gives 0.525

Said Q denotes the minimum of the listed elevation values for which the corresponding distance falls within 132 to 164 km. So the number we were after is 0.768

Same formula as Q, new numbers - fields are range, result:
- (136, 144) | 1.14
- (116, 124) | 0.647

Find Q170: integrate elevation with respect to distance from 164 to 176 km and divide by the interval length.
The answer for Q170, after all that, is 1.36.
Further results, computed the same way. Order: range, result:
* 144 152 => 1.28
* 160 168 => 1.37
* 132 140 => 0.954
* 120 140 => 0.785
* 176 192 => 1.29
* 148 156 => 1.33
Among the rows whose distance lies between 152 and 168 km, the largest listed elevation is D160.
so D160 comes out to 1.38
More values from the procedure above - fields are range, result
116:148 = 1.33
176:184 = 1.26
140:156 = 1.35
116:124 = 0.813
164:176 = 1.41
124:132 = 0.679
